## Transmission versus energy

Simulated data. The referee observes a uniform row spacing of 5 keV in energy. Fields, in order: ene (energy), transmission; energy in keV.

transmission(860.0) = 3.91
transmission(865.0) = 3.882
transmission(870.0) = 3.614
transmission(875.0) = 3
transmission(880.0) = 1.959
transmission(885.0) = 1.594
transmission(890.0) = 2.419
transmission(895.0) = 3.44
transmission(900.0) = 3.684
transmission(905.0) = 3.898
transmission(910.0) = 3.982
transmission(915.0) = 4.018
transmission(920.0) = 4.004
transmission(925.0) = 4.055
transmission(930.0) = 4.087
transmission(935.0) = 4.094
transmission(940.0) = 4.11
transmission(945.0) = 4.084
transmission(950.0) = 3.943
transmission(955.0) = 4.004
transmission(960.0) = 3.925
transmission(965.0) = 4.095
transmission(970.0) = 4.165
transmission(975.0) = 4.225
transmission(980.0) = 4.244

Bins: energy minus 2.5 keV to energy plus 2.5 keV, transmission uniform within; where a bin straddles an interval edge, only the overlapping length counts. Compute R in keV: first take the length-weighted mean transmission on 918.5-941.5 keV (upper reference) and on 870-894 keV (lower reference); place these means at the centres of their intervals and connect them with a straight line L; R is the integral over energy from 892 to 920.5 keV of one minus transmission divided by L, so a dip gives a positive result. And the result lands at -4.6 keV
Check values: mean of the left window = 2.46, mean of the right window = 4.07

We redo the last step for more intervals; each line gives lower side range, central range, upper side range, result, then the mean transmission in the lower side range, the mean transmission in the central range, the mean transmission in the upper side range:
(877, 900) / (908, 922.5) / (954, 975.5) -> -4.5 keV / 2.51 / 4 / 4.08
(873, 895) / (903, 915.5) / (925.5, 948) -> -3.0 keV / 2.36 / 3.96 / 4.09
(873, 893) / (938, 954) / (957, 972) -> -1.7 keV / 2.25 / 4.04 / 4.06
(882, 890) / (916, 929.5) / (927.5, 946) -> -2.2 keV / 1.87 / 4.04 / 4.09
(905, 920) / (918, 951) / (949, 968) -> -0.6 keV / 3.98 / 4.06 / 4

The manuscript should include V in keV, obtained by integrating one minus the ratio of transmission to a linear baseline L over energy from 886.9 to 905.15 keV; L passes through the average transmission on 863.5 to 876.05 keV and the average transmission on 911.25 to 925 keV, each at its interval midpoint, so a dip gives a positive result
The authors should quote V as 2.7 keV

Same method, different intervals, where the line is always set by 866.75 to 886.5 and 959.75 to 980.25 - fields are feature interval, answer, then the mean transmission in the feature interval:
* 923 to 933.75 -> -1.86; 4.07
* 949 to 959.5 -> -0.22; 3.97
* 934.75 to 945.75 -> -1.31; 4.1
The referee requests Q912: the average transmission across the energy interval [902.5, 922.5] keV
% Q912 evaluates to 3.98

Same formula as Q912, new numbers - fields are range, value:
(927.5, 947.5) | 4.09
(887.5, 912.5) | 3.48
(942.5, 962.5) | 3.99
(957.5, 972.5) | 4.06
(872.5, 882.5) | 2.48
